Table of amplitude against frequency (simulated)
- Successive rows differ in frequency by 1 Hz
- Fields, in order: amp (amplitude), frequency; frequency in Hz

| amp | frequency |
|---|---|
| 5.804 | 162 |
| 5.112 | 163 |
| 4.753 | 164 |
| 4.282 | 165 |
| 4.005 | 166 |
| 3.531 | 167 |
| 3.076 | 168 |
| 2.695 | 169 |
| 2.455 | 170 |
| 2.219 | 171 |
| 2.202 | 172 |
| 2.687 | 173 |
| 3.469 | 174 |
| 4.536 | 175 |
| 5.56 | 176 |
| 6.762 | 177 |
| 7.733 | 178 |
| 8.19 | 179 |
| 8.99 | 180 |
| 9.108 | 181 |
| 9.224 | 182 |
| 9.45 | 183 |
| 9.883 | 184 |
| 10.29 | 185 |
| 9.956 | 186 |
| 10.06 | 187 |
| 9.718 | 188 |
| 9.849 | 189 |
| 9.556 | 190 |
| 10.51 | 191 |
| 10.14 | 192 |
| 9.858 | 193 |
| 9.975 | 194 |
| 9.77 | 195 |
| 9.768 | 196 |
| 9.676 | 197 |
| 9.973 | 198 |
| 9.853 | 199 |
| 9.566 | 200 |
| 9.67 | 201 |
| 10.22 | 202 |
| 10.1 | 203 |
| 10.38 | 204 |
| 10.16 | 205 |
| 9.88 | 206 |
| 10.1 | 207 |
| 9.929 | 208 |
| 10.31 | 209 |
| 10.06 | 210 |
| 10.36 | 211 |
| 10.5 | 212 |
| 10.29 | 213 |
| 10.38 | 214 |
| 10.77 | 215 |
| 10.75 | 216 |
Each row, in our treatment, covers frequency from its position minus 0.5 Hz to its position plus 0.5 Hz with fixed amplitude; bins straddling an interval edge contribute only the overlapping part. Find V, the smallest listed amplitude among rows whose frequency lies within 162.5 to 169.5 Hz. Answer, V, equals 2.695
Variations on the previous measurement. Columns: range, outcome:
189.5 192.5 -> 9.556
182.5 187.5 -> 9.45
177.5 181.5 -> 7.733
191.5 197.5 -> 9.676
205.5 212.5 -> 9.88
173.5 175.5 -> 3.469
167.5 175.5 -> 2.202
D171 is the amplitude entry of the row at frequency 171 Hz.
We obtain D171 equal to 2.219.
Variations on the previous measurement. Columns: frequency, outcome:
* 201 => 9.67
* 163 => 5.112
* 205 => 10.16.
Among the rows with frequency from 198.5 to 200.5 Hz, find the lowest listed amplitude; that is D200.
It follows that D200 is 9.566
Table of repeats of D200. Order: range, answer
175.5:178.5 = 5.56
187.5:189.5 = 9.718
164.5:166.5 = 4.005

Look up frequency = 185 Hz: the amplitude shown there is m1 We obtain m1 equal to 10.29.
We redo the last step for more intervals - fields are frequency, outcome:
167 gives 3.531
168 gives 3.076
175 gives 4.536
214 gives 10.38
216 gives 10.75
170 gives 2.455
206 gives 9.88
